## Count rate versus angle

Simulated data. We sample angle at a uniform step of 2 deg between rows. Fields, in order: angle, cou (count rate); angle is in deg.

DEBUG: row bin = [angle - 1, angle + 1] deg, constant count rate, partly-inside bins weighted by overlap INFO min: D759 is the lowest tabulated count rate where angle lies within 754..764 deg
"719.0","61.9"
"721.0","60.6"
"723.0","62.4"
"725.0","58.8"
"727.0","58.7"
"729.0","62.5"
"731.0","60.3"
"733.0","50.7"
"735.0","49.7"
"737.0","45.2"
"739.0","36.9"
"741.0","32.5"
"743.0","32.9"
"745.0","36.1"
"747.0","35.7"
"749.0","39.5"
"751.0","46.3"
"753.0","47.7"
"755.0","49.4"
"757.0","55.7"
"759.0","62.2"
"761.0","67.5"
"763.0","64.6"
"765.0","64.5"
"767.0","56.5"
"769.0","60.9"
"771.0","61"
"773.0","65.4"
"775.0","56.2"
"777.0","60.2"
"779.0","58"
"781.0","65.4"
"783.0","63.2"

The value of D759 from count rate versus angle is 49.4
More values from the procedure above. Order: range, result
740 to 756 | 32.5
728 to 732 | 60.3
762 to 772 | 56.5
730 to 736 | 49.7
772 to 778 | 56.2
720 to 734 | 50.7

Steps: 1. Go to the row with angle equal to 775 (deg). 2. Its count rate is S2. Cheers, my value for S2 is 56.2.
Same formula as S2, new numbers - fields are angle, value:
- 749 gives 39.5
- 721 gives 60.6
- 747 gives 35.7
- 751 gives 46.3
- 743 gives 32.9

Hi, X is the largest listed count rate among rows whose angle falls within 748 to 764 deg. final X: 67.5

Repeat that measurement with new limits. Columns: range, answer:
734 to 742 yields 49.7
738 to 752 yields 46.3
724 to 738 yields 62.5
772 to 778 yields 65.4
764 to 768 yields 64.5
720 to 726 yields 62.4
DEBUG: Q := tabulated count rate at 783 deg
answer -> 63.2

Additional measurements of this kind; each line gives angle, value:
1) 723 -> 62.4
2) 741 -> 32.5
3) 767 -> 56.5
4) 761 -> 67.5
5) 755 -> 49.4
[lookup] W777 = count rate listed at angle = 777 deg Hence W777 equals 60.2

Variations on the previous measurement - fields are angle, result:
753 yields 47.7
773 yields 65.4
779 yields 58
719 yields 61.9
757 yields 55.7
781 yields 65.4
